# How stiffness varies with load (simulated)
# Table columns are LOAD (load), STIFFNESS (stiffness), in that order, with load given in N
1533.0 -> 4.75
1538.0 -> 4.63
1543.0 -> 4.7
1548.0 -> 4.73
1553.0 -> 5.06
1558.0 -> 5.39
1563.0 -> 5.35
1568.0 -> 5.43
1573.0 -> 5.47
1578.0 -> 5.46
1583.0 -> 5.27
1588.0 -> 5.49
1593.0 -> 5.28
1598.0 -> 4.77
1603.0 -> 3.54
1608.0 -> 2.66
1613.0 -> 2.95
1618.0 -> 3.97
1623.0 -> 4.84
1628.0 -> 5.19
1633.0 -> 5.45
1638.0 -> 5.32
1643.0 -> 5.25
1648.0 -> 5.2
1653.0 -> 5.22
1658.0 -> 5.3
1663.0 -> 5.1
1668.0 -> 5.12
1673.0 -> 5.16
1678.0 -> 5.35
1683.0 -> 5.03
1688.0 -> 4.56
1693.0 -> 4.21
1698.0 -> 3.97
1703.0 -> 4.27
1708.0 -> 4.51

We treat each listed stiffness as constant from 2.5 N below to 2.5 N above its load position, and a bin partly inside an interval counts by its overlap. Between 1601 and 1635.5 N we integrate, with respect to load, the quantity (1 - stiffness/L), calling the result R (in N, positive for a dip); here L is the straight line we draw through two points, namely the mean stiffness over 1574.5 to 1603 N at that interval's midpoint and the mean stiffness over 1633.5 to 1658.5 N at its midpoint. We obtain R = 7.3 N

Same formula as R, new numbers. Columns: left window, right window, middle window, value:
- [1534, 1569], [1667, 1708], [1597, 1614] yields 5.1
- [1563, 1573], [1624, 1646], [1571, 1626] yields 8.6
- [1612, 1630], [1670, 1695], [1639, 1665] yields -3.5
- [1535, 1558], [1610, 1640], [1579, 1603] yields -1.8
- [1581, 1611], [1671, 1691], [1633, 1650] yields -1.9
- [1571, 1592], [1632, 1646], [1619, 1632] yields 1.0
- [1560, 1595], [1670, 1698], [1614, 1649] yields 1.0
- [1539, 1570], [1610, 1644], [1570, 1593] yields -2.3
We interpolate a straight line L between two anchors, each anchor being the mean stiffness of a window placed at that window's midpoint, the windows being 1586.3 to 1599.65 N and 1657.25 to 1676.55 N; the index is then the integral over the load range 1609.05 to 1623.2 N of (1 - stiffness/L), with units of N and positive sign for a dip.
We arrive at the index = 4.2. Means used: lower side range 5.19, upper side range 5.17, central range 3.64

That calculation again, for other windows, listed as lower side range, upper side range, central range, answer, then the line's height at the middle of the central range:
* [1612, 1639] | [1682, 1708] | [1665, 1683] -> -2.9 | 4.47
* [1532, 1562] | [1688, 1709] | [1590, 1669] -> -2.6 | 4.55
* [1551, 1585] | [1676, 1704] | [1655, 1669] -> -1.3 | 4.75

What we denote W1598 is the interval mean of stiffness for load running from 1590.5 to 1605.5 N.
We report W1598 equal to 4.53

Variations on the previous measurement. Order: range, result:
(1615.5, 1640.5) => 4.95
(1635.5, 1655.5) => 5.25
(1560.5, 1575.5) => 5.42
